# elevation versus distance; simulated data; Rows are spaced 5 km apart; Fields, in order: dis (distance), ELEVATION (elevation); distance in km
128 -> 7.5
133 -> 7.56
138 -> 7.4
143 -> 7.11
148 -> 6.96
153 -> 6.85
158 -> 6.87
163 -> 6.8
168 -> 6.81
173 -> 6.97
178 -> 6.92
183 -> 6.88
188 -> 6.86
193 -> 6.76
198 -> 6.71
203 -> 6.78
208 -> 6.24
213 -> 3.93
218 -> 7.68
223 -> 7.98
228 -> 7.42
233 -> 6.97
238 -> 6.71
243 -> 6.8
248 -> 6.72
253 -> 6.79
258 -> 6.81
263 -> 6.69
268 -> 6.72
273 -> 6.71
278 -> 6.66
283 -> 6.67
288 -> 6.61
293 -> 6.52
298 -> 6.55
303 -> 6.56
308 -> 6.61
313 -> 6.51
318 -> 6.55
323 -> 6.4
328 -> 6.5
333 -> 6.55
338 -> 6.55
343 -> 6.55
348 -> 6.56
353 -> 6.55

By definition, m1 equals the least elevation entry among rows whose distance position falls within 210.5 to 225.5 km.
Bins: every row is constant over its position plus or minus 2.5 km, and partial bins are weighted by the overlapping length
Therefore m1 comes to 3.93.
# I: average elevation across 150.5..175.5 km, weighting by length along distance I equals 6.86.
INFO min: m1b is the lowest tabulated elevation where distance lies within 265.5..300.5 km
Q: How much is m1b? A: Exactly 6.52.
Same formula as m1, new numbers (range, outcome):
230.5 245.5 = 6.71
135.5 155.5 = 6.85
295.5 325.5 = 6.4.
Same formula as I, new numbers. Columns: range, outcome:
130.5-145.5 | 7.36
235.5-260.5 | 6.77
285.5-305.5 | 6.56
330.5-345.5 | 6.55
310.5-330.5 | 6.49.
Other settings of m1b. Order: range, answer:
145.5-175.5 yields 6.8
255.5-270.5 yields 6.69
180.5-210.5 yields 6.24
